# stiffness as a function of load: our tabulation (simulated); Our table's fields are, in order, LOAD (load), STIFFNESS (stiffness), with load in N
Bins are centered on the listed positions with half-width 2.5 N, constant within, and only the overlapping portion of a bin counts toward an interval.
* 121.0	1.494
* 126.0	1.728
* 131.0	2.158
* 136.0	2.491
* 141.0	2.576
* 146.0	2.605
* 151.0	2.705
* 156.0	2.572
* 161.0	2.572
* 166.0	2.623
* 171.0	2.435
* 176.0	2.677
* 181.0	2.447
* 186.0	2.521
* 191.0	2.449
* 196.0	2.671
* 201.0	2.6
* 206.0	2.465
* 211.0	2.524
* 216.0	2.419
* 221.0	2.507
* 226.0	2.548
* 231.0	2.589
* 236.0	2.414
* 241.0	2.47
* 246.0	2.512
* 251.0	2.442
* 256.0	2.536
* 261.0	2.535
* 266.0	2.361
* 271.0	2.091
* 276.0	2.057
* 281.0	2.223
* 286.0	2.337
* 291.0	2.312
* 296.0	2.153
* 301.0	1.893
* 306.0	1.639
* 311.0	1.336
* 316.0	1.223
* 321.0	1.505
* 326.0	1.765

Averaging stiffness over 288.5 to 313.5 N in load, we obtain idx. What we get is 1.87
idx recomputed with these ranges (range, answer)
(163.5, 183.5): 2.55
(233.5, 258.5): 2.47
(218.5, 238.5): 2.51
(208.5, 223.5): 2.48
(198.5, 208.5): 2.53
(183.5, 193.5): 2.49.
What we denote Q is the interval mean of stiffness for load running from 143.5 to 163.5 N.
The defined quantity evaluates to 2.61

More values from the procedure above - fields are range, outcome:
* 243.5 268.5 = 2.48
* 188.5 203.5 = 2.57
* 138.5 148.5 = 2.59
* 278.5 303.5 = 2.18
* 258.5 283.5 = 2.25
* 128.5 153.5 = 2.51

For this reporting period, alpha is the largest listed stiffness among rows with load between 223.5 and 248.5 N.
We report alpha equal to 2.589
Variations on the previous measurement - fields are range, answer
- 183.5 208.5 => 2.671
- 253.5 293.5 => 2.536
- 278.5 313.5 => 2.337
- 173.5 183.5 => 2.677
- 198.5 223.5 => 2.6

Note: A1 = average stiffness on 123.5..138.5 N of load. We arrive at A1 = 2.13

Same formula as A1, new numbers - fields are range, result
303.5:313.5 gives 1.49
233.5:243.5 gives 2.44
